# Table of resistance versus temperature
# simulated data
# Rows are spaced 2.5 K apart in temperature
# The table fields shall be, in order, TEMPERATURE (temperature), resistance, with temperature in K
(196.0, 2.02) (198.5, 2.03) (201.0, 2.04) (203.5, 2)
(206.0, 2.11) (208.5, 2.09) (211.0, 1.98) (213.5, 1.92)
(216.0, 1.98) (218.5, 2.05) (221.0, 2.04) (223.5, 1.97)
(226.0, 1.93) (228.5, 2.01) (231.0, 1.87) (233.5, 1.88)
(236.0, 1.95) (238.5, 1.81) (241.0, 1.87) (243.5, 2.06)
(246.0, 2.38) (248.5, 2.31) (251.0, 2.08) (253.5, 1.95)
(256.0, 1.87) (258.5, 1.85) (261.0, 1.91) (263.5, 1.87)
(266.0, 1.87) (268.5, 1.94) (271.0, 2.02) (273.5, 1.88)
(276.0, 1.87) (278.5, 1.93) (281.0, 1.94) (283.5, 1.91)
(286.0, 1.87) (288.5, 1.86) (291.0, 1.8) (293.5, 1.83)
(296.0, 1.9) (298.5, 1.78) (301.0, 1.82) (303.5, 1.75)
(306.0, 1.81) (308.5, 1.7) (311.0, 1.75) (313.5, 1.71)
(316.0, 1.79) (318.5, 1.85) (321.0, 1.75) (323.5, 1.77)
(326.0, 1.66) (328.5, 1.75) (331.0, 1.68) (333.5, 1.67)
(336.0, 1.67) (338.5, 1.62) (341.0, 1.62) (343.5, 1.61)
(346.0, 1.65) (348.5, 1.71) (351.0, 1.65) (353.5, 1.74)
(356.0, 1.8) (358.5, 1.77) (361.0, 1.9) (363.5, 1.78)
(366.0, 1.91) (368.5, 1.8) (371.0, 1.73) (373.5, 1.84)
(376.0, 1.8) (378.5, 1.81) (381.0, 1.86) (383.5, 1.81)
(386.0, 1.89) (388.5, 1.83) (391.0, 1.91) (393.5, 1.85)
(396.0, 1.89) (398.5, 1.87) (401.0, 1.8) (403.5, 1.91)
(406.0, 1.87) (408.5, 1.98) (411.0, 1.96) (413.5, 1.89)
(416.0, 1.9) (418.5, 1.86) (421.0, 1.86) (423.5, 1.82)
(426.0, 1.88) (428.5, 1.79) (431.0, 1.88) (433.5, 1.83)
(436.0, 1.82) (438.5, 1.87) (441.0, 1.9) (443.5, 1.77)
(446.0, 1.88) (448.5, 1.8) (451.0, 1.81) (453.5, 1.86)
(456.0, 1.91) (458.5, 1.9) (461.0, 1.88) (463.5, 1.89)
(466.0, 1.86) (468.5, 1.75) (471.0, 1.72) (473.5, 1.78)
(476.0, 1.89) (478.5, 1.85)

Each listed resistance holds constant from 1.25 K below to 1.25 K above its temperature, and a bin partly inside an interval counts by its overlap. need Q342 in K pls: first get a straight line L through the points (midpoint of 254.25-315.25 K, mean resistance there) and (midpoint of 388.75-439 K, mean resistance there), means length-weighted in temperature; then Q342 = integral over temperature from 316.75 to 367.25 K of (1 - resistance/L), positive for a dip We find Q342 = 3.6 K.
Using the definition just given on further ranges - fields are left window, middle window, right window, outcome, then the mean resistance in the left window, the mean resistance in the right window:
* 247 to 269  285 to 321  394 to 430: 2.6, 1.97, 1.88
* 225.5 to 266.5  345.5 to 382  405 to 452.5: 2.2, 1.97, 1.86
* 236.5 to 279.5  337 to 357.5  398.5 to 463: 2.6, 1.97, 1.87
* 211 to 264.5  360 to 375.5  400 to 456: 0.6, 1.98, 1.86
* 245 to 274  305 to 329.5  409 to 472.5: 2.5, 1.99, 1.85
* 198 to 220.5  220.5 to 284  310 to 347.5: -1.8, 2.02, 1.7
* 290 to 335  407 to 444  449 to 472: -0.9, 1.76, 1.84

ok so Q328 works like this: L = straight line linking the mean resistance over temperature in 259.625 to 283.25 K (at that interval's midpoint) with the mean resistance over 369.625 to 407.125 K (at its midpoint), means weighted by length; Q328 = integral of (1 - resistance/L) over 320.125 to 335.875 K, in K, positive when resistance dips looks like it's 1.4 K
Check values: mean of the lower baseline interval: 1.91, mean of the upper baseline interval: 1.84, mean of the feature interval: 1.71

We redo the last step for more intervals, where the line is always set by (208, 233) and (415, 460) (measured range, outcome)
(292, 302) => 0.52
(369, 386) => 0.66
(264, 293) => 0.71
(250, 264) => 0.25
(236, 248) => -0.45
